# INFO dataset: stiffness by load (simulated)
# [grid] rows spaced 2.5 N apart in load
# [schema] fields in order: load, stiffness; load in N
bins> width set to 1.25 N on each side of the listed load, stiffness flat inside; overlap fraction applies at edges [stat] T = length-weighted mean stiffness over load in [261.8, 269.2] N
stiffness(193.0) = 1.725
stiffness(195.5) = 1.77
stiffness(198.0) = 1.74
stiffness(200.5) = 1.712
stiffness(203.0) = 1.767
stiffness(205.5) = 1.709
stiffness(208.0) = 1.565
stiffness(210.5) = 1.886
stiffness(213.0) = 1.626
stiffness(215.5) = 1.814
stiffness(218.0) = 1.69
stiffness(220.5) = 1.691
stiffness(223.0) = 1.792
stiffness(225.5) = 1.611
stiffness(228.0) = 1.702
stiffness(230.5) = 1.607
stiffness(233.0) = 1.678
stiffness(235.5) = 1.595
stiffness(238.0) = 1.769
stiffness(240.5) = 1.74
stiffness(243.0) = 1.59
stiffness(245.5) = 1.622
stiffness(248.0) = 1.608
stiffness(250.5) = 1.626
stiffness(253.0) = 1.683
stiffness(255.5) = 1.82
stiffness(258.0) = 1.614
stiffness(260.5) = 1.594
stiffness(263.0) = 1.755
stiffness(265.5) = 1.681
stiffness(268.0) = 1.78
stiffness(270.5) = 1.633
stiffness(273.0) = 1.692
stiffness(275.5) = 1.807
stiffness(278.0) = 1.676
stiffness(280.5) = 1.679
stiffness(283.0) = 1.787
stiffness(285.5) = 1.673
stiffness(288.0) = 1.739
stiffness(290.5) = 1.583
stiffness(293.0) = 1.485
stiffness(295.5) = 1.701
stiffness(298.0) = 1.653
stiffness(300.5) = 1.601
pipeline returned 1.74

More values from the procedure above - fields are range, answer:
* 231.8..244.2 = 1.67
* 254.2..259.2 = 1.72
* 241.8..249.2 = 1.61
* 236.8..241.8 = 1.75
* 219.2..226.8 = 1.7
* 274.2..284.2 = 1.74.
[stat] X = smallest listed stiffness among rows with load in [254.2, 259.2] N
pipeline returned 1.614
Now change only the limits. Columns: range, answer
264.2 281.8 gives 1.633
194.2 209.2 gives 1.565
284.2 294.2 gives 1.485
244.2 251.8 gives 1.608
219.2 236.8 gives 1.595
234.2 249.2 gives 1.59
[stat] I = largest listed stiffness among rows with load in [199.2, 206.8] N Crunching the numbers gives 1.767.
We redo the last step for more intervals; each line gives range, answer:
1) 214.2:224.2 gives 1.814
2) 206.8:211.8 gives 1.886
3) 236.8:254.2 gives 1.769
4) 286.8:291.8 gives 1.739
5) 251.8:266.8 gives 1.82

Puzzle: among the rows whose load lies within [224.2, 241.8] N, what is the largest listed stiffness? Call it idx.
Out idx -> 1.769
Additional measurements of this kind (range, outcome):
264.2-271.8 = 1.78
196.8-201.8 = 1.74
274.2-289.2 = 1.807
